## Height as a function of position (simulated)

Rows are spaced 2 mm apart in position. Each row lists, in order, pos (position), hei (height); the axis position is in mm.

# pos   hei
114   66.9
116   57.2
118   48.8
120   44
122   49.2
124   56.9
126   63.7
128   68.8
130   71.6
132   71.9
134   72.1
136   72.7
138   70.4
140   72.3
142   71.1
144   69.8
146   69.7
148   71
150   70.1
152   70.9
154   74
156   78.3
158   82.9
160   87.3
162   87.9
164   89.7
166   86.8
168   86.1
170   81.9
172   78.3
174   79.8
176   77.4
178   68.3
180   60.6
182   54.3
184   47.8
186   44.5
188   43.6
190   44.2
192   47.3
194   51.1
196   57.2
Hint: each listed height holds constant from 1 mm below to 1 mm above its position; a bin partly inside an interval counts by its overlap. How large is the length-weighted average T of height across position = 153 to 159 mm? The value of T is 78.4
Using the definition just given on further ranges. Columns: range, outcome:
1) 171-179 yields 76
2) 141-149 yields 70.4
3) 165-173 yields 83.3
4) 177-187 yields 55.1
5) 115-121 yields 50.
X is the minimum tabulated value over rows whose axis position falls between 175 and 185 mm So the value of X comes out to 47.8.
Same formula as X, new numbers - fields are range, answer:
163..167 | 86.8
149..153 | 70.1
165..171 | 81.9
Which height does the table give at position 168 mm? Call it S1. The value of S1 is 86.1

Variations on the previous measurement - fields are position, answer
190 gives 44.2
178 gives 68.3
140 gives 72.3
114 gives 66.9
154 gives 74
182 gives 54.3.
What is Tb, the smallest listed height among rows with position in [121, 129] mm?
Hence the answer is 49.2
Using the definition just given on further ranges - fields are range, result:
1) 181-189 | 43.6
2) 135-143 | 70.4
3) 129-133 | 71.6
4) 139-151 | 69.7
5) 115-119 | 48.8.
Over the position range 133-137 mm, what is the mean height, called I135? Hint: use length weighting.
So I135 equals 72.4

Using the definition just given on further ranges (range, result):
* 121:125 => 53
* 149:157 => 73.3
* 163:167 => 88.2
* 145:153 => 70.4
